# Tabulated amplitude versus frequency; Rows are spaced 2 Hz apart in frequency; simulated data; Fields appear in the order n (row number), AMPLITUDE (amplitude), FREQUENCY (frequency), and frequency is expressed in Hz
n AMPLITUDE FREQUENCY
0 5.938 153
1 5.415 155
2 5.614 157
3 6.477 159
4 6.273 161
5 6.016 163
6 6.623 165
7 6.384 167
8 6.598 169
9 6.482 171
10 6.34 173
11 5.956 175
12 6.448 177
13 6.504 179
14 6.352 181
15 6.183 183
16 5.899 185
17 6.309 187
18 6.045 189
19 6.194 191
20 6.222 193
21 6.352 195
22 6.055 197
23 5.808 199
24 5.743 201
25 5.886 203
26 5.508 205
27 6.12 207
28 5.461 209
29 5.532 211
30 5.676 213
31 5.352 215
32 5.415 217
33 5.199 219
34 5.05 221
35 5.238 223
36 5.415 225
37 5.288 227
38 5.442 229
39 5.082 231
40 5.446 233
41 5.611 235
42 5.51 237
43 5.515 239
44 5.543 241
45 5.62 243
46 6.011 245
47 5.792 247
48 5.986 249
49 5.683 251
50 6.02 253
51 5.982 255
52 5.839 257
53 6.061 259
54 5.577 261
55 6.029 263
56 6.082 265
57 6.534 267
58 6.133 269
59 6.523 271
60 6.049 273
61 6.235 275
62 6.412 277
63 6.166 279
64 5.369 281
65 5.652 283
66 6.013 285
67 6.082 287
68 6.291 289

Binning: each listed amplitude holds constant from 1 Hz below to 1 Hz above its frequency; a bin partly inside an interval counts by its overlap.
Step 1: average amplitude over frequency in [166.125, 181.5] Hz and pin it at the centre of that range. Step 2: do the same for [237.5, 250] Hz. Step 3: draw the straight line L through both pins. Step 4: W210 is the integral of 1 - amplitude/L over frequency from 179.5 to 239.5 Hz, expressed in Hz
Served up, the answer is 3.5 Hz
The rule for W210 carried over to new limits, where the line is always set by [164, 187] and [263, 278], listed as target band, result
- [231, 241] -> 1.3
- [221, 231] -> 1.6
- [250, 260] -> 0.6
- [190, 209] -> 1.1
